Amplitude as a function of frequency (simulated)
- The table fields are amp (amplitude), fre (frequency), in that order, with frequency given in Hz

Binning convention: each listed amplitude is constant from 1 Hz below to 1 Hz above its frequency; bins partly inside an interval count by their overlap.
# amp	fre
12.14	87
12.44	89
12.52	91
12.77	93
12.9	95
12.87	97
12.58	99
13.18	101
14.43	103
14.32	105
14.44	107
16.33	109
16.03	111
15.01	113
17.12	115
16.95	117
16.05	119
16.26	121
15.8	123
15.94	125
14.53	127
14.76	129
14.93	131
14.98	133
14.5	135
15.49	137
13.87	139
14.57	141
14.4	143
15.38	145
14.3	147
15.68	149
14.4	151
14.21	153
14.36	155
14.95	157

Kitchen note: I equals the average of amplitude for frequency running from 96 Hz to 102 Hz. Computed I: 12.9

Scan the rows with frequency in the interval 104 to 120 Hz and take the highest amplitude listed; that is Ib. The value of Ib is 17.12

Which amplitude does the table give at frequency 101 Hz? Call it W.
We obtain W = 13.18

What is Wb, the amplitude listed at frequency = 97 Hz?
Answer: 12.87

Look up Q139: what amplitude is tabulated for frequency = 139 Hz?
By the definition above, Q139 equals 13.87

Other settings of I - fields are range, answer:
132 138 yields 15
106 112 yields 15.6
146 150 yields 15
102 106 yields 14.4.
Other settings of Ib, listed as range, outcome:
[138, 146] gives 15.38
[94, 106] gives 14.43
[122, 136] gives 15.94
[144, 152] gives 15.68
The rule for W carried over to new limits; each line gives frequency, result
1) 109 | 16.33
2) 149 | 15.68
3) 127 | 14.53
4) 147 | 14.3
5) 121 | 16.26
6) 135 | 14.5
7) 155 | 14.36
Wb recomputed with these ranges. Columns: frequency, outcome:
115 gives 17.12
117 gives 16.95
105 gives 14.32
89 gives 12.44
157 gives 14.95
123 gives 15.8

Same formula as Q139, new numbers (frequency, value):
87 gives 12.14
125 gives 15.94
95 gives 12.9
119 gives 16.05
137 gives 15.49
